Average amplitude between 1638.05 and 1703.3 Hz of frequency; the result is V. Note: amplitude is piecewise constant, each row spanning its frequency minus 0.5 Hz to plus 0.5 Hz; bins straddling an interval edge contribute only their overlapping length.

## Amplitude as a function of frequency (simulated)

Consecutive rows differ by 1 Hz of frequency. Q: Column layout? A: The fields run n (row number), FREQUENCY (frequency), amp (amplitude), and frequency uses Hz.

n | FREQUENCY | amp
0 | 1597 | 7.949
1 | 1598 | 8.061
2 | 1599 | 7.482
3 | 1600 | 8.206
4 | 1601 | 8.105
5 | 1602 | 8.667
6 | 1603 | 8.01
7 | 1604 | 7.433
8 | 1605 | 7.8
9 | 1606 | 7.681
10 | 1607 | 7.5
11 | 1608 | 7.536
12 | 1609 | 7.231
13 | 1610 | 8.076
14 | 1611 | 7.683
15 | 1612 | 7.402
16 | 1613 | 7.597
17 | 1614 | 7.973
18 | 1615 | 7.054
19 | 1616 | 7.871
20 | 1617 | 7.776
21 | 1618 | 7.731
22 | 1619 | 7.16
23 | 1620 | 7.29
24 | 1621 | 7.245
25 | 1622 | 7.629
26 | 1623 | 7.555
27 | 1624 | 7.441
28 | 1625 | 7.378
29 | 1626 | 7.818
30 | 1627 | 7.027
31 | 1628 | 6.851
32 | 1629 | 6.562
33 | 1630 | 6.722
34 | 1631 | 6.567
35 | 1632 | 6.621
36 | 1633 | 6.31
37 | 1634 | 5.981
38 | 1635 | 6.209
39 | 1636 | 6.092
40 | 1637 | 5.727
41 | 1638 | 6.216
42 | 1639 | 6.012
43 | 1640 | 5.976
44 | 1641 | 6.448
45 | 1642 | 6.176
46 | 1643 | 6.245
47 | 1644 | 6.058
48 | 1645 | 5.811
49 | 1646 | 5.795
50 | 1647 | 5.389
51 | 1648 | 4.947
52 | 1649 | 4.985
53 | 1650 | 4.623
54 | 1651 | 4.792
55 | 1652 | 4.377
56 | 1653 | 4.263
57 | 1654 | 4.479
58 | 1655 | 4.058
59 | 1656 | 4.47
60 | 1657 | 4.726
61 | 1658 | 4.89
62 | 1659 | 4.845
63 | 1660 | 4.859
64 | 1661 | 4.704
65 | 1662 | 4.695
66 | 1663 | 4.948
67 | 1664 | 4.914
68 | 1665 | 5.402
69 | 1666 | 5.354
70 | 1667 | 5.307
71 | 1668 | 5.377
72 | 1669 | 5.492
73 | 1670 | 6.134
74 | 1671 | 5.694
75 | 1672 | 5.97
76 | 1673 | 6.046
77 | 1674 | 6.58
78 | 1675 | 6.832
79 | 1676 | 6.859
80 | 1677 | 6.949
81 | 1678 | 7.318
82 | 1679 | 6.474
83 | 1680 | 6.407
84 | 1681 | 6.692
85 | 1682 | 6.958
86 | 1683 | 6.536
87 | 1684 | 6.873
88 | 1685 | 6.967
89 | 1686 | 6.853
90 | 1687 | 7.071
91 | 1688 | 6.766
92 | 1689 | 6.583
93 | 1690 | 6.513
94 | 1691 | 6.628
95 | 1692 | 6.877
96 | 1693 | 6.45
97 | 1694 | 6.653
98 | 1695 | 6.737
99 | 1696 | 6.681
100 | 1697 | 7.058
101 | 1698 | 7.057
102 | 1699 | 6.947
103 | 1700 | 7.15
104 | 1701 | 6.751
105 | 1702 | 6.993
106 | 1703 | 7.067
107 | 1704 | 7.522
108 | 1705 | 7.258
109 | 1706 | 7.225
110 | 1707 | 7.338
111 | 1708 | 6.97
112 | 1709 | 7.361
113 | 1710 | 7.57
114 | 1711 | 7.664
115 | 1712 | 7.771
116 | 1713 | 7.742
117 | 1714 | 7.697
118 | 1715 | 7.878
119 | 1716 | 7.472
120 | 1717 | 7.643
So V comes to 5.98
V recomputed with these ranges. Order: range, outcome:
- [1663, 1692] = 6.33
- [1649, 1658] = 4.53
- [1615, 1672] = 5.94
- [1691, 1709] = 6.98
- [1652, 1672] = 4.99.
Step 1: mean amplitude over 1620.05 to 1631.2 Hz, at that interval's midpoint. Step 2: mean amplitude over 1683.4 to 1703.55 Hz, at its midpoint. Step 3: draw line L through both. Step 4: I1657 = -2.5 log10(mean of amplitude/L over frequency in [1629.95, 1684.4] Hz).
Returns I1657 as 0.222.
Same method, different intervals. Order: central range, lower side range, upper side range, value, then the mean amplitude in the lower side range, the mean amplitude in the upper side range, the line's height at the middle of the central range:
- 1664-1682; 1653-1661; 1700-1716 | -0.125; 4.6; 7.38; 5.47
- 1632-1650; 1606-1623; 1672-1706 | 0.232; 7.55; 6.81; 7.29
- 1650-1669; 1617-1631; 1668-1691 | 0.374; 7.26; 6.55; 6.8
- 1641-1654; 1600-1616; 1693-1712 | 0.373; 7.74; 7.11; 7.48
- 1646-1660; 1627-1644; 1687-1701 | 0.338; 6.31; 6.79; 6.45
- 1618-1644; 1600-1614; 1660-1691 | 0.081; 7.77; 6.16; 7.21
